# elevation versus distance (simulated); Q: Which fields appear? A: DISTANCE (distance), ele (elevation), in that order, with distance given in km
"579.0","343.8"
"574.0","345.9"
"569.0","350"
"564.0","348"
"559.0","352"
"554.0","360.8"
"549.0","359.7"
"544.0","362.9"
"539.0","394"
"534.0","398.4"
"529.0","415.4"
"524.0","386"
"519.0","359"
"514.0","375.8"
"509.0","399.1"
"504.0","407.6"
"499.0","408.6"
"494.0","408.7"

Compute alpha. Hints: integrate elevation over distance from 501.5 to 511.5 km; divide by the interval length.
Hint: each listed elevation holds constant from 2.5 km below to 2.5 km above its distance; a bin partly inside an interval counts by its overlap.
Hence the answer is 403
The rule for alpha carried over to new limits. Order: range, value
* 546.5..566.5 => 355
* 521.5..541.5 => 398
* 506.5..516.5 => 387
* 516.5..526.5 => 372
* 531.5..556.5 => 375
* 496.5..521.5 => 390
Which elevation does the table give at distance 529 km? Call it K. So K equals 415.4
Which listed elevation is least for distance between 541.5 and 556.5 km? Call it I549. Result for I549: 359.7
